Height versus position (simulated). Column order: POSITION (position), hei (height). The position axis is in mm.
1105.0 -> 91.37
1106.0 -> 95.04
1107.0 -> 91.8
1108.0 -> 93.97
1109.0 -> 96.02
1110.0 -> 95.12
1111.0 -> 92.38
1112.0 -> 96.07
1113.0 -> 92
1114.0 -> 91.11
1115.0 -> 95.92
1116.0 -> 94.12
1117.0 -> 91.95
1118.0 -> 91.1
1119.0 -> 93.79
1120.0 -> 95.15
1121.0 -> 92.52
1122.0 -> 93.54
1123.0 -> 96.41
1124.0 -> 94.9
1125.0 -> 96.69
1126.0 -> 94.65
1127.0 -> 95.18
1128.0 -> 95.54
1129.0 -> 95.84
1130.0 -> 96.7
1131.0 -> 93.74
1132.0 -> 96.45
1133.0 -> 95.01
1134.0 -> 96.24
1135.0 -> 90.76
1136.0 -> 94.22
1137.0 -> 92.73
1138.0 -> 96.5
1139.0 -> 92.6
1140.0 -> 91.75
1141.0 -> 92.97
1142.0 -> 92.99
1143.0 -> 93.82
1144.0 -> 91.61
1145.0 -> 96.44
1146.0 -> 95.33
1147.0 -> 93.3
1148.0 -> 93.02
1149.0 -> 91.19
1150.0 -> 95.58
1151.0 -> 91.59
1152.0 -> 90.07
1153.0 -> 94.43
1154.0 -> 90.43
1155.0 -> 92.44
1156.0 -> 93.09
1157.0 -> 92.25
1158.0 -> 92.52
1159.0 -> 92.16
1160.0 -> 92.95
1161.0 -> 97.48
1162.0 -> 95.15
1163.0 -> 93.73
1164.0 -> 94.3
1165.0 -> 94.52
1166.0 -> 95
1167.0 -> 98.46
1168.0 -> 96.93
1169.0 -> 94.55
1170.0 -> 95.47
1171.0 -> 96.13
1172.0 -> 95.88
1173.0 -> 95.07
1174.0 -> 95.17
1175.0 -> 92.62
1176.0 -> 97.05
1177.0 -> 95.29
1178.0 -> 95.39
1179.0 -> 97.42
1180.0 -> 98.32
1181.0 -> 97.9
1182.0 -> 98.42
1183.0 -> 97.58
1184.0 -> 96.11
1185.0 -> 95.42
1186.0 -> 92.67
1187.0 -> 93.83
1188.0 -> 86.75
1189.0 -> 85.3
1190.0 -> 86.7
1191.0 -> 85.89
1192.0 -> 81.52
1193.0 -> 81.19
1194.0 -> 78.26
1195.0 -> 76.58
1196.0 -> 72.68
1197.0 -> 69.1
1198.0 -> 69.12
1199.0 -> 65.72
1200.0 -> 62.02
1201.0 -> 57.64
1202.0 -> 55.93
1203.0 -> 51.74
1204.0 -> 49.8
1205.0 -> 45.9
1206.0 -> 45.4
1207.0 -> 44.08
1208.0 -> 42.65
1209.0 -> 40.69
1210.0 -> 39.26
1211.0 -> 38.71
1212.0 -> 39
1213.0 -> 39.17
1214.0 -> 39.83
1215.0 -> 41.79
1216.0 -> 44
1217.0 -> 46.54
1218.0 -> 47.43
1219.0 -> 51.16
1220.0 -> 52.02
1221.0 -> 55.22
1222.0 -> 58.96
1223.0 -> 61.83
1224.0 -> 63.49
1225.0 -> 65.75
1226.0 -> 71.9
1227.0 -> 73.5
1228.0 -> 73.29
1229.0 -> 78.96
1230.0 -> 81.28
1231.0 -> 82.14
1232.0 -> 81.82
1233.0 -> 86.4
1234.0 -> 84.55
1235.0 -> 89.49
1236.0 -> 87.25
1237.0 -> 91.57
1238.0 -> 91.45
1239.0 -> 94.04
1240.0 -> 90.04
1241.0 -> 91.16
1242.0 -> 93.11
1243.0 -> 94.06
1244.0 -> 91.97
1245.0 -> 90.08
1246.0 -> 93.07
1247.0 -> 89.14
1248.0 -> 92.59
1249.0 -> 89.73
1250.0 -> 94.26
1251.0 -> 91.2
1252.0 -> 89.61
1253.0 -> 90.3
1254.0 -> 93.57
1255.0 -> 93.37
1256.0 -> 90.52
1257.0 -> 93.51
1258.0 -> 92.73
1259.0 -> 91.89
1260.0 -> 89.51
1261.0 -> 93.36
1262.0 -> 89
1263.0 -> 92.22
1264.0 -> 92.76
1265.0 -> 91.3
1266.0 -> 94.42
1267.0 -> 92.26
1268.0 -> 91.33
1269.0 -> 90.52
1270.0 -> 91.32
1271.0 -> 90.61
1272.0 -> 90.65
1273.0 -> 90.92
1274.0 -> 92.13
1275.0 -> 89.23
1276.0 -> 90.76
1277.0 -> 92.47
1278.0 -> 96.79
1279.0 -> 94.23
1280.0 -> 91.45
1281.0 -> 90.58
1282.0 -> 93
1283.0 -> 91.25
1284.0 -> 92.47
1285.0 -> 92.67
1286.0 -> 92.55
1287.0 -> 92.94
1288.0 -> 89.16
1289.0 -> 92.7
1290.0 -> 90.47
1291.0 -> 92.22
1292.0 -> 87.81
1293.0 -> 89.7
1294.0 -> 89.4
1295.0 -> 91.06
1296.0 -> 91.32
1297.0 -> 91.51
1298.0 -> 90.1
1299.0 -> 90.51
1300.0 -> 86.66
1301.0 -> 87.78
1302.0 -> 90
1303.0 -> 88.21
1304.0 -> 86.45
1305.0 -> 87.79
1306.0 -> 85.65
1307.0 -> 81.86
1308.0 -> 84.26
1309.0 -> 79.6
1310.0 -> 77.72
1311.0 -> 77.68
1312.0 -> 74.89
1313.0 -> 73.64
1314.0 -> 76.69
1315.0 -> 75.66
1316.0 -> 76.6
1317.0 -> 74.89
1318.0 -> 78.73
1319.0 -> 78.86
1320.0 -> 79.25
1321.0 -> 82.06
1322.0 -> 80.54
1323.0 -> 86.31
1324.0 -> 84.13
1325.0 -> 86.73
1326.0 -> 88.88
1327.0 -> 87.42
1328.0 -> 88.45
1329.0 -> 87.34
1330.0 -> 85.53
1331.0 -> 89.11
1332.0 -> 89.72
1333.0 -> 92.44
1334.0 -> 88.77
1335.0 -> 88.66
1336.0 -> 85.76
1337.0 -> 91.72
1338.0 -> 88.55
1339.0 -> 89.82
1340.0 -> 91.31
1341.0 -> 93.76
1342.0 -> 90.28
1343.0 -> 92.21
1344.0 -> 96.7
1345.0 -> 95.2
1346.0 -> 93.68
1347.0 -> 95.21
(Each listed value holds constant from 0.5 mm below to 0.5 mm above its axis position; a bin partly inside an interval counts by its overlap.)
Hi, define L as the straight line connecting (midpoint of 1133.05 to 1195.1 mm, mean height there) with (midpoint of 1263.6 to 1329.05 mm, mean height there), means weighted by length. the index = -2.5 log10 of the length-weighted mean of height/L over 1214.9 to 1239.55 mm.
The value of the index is 0.265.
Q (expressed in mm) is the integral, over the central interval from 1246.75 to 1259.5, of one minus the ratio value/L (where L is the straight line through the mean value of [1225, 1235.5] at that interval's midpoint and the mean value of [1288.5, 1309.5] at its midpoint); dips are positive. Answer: -1.4 mm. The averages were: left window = 79.6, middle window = 91.8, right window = 88.3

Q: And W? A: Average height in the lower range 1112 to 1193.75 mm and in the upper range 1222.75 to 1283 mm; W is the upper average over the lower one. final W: 0.9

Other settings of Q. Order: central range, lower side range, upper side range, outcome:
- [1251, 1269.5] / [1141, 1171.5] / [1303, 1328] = -1.3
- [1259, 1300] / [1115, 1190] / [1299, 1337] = -2.5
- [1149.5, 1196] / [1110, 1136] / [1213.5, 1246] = -4.3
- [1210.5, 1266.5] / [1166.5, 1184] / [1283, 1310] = 8.4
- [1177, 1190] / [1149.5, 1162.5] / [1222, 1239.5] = -0.9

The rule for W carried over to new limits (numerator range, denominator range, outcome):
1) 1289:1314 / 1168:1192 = 0.92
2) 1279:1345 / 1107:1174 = 0.93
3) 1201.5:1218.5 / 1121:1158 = 0.47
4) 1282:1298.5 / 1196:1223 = 1.81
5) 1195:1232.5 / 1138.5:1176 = 0.61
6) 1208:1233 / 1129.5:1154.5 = 0.61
